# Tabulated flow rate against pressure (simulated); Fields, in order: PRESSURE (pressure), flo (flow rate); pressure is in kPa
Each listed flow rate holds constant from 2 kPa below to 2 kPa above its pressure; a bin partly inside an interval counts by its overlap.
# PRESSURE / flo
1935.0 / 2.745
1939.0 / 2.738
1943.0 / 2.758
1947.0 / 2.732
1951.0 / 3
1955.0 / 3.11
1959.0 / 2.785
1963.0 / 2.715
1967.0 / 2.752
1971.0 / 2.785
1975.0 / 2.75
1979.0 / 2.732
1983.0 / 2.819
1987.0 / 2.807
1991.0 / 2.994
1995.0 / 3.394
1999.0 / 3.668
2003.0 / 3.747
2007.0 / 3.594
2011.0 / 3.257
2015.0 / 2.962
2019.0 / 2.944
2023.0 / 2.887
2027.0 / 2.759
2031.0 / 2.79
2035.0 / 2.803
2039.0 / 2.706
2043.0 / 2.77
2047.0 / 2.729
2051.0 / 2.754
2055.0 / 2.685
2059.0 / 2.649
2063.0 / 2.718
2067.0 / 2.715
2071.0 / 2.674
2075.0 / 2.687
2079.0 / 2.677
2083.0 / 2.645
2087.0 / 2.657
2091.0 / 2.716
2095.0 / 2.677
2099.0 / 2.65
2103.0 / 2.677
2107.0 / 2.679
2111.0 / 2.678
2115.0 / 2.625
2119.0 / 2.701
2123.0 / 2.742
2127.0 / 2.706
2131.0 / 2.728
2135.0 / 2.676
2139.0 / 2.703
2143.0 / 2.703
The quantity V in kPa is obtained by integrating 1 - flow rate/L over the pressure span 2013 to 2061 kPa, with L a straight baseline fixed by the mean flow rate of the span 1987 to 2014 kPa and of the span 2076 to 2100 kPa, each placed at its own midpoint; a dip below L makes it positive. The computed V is 4.6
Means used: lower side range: 3.38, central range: 2.79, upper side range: 2.67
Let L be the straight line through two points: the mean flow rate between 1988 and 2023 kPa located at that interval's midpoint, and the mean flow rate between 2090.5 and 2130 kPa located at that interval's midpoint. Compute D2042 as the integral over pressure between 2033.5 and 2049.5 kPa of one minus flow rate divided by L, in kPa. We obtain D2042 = 1.7 kPa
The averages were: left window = 3.28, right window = 2.69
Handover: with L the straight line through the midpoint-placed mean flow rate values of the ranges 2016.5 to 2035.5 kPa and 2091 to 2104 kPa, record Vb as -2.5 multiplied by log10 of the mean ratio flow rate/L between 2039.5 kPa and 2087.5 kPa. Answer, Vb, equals 0.022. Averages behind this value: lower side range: 2.84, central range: 2.7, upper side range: 2.67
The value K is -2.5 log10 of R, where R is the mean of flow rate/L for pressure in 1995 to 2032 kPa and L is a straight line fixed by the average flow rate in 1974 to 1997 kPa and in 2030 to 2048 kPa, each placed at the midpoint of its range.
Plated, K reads -0.13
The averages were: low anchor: 2.92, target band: 3.2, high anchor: 2.76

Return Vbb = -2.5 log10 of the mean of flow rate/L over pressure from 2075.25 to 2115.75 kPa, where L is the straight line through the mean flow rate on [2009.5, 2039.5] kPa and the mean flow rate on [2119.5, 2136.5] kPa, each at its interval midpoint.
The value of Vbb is 0.04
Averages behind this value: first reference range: 2.89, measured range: 2.67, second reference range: 2.71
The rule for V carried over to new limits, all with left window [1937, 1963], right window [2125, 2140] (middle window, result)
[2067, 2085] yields 0.5 kPa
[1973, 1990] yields 0.2 kPa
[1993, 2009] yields -4.5 kPa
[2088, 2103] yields 0.3 kPa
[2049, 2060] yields 0.2 kPa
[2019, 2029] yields -0.2 kPa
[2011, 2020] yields -0.7 kPa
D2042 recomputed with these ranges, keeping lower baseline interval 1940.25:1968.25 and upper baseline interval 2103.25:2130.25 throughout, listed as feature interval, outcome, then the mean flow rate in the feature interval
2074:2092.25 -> 0.3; 2.67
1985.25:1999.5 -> -1.9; 3.18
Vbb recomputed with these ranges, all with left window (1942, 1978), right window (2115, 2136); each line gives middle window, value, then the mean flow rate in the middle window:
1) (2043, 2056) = 0.01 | 2.73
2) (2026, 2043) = 0.00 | 2.77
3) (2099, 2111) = 0.02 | 2.67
